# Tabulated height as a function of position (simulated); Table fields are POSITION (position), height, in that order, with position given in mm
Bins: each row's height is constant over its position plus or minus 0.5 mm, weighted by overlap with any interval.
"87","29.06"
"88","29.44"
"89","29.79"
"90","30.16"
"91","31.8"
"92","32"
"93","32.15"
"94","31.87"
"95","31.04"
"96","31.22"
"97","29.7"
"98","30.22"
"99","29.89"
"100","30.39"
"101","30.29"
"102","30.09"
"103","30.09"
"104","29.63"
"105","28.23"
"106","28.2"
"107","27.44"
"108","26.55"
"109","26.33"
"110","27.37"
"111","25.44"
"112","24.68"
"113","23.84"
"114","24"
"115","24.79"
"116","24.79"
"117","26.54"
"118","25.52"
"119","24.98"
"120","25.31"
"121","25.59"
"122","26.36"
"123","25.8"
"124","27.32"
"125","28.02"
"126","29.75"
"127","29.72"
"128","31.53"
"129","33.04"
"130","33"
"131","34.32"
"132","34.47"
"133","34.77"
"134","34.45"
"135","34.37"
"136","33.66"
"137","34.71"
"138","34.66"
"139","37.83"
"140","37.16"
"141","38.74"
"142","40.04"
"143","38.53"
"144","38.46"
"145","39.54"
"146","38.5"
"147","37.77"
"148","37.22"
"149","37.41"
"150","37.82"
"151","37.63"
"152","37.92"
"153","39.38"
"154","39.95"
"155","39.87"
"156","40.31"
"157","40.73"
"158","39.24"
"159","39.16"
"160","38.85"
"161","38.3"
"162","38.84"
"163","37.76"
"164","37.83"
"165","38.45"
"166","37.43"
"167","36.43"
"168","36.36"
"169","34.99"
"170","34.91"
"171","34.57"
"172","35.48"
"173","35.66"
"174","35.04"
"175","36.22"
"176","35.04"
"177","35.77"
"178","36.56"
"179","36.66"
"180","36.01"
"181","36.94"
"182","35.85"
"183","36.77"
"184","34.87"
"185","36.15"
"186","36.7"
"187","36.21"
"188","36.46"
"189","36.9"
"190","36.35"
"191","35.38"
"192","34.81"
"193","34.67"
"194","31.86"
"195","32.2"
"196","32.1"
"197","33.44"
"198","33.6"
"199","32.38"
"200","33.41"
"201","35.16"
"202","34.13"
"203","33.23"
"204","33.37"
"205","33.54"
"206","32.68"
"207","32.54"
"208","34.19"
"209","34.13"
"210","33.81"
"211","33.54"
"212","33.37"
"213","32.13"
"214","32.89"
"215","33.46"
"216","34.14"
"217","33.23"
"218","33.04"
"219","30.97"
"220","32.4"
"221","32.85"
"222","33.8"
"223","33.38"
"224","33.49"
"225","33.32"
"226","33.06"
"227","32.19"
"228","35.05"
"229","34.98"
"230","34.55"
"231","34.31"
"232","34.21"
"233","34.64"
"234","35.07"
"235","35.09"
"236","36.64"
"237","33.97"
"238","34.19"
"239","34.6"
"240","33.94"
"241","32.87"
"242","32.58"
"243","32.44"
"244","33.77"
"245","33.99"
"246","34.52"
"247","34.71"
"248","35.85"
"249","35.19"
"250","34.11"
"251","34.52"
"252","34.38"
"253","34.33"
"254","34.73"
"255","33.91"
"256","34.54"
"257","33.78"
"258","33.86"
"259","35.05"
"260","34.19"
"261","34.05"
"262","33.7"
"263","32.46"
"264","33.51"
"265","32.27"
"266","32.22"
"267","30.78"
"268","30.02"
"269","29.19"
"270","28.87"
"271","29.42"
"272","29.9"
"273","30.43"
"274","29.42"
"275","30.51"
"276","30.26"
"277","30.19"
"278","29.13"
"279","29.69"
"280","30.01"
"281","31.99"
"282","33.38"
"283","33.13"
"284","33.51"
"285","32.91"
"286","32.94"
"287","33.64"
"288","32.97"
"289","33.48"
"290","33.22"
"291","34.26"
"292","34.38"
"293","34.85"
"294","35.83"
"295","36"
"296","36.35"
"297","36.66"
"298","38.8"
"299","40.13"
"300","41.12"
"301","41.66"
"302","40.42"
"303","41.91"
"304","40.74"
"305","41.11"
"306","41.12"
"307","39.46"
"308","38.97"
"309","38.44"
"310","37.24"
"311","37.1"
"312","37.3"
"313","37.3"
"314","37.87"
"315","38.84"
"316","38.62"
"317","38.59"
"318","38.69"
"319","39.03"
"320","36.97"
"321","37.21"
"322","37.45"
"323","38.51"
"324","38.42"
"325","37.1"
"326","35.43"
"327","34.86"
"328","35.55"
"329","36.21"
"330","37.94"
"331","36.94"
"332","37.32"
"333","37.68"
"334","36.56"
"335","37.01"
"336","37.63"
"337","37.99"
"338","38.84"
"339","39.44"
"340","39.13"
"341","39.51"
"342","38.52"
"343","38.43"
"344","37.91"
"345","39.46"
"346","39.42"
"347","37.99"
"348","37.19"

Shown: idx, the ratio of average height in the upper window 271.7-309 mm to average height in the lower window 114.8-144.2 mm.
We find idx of 1.1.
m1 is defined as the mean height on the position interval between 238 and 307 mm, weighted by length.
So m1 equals 34.1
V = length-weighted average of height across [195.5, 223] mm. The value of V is 33.2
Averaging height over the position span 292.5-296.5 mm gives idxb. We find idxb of 35.8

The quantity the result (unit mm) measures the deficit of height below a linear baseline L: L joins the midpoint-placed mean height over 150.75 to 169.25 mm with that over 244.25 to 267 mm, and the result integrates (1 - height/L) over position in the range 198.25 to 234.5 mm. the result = 2.33 mm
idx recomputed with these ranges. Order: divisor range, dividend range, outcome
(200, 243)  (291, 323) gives 1.14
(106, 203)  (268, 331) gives 1.04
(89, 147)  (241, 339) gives 1.15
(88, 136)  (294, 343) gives 1.31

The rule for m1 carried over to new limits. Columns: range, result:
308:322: 38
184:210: 34.2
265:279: 30.1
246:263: 34.4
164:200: 35.4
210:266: 33.8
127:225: 35.5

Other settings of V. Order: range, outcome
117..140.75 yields 31.1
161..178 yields 36.4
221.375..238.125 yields 34.2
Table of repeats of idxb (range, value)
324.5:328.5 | 35.7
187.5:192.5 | 36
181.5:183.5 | 36.3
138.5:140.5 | 37.5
